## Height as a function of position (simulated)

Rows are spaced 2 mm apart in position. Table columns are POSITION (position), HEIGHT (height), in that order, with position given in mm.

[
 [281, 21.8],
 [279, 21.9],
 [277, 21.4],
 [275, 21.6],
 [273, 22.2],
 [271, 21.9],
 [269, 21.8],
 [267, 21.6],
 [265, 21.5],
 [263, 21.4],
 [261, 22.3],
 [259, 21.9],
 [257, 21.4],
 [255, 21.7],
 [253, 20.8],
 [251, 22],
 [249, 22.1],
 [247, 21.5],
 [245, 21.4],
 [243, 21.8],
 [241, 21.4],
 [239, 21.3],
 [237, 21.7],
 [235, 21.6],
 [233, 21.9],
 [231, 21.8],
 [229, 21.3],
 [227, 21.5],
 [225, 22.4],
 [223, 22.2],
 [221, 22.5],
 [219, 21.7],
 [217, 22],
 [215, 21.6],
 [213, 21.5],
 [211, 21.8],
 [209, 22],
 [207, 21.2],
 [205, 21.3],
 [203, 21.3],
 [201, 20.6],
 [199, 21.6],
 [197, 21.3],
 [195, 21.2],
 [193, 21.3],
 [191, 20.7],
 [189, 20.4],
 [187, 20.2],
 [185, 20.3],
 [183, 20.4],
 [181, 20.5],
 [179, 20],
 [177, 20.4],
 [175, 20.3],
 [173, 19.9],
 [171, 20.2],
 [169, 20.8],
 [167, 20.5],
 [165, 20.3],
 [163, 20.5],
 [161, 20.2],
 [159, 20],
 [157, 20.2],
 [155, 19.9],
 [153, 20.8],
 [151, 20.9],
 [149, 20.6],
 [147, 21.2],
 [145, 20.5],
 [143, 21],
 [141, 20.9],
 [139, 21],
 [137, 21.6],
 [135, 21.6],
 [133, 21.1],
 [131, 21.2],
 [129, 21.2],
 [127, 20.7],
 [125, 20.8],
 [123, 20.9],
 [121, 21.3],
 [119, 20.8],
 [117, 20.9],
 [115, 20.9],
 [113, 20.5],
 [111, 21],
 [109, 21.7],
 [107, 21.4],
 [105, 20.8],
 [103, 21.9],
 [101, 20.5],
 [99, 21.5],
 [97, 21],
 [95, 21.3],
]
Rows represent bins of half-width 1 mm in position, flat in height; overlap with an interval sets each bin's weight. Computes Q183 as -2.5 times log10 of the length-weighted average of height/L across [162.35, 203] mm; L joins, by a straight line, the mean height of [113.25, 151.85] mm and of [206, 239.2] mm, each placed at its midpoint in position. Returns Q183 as 0.04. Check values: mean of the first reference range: 21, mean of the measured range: 20.6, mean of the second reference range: 21.8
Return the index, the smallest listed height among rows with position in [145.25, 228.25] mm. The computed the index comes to 19.9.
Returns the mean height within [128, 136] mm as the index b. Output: 21.3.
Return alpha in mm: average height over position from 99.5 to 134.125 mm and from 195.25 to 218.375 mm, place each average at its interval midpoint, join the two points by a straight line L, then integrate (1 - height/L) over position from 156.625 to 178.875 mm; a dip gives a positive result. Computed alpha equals 1.04 mm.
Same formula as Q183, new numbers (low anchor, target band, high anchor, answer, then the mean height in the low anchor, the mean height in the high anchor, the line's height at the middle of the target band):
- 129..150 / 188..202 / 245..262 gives 0.019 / 21.1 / 21.7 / 21.4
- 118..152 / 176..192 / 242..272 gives 0.048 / 21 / 21.7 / 21.3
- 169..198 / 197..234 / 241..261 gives -0.031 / 20.5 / 21.6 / 21.1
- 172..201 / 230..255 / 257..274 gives -0.008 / 20.6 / 21.8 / 21.5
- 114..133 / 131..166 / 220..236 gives 0.024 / 21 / 21.9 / 21.2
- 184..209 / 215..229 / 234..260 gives -0.034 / 21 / 21.6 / 21.3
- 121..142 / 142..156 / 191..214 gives 0.024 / 21.1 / 21.3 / 21.2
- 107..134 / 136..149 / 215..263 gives 0.008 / 21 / 21.7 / 21.1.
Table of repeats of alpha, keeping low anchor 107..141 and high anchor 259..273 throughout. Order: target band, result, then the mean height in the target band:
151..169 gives 0.8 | 20.4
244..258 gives 0.1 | 21.6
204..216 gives 0.0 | 21.6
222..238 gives -0.1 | 21.8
